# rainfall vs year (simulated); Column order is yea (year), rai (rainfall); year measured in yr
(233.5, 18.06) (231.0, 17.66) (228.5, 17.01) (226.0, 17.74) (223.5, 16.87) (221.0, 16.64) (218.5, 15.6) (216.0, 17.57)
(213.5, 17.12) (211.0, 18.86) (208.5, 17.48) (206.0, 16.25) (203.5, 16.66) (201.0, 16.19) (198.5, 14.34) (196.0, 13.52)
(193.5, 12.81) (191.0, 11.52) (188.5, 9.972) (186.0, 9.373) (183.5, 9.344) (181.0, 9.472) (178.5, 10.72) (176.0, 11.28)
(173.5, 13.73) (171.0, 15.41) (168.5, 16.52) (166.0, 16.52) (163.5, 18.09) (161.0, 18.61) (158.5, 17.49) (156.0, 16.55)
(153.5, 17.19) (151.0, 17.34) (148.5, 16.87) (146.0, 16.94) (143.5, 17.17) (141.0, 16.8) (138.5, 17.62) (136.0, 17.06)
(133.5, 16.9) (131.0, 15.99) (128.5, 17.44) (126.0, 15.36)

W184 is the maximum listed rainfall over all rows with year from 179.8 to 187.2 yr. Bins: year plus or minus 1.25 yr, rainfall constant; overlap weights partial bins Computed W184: 9.472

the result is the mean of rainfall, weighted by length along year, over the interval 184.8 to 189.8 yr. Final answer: 9.69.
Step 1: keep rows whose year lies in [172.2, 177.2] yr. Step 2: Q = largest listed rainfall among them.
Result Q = 13.73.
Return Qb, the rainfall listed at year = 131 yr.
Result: 15.99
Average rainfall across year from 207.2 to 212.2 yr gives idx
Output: 18.1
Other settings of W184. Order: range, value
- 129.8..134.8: 16.9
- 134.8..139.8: 17.62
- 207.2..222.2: 18.86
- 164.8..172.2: 16.52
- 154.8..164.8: 18.61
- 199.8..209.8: 17.48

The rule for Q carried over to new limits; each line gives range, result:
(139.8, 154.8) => 17.34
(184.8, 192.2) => 11.52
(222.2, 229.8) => 17.74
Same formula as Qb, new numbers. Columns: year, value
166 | 16.52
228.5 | 17.01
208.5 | 17.48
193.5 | 12.81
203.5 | 16.66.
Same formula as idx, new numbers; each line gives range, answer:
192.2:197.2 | 13.1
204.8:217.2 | 17.5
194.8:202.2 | 14.7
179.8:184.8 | 9.41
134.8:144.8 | 17.2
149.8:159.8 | 17.1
